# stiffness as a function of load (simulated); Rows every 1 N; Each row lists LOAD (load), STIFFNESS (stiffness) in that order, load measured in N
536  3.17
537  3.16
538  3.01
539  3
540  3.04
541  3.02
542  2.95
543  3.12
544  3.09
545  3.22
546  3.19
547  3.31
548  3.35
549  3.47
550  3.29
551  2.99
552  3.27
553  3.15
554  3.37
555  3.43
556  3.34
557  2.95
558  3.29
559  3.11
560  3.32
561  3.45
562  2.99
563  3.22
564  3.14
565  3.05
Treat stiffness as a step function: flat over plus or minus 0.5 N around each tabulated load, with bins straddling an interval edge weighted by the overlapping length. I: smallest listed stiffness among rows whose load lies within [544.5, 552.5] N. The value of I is 2.99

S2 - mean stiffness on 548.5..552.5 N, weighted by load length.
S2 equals 3.25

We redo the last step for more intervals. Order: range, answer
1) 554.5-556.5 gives 3.38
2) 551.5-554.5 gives 3.26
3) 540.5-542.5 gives 2.99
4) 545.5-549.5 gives 3.33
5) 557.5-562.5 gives 3.23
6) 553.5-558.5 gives 3.28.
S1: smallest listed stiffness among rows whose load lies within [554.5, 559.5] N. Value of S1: 2.95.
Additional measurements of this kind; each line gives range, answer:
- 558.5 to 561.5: 3.11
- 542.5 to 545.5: 3.09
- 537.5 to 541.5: 3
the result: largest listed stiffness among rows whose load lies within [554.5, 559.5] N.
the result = 3.43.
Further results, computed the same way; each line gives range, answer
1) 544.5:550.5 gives 3.47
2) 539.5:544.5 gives 3.12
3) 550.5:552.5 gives 3.27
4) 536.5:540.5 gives 3.16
